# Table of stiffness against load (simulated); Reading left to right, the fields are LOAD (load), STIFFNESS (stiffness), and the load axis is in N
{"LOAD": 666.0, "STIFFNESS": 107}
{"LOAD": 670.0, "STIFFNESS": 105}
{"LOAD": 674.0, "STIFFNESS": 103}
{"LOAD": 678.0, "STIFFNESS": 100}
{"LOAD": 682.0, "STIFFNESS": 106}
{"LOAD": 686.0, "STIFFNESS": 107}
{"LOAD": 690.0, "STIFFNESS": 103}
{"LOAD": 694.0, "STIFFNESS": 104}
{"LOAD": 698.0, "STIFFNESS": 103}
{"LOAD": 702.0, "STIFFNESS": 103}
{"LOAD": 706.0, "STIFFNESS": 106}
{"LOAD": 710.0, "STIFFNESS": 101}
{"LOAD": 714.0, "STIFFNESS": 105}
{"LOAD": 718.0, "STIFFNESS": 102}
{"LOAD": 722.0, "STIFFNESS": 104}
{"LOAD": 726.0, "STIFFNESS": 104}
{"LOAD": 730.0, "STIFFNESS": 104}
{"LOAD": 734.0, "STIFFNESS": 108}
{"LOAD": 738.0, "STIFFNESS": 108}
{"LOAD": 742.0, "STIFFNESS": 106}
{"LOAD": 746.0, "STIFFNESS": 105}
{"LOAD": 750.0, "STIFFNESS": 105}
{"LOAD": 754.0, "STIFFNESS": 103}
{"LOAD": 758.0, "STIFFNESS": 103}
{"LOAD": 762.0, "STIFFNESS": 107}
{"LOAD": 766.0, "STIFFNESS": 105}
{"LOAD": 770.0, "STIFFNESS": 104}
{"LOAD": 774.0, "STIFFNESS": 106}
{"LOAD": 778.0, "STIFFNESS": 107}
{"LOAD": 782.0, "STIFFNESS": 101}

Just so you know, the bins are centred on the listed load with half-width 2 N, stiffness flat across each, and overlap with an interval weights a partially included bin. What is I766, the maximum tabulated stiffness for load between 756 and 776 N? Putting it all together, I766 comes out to 107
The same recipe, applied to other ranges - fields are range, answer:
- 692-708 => 106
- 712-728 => 105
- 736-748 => 108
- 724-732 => 104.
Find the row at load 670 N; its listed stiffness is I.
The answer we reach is 105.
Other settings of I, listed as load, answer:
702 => 103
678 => 100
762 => 107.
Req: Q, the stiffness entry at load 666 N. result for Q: 107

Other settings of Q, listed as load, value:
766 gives 105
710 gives 101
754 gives 103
